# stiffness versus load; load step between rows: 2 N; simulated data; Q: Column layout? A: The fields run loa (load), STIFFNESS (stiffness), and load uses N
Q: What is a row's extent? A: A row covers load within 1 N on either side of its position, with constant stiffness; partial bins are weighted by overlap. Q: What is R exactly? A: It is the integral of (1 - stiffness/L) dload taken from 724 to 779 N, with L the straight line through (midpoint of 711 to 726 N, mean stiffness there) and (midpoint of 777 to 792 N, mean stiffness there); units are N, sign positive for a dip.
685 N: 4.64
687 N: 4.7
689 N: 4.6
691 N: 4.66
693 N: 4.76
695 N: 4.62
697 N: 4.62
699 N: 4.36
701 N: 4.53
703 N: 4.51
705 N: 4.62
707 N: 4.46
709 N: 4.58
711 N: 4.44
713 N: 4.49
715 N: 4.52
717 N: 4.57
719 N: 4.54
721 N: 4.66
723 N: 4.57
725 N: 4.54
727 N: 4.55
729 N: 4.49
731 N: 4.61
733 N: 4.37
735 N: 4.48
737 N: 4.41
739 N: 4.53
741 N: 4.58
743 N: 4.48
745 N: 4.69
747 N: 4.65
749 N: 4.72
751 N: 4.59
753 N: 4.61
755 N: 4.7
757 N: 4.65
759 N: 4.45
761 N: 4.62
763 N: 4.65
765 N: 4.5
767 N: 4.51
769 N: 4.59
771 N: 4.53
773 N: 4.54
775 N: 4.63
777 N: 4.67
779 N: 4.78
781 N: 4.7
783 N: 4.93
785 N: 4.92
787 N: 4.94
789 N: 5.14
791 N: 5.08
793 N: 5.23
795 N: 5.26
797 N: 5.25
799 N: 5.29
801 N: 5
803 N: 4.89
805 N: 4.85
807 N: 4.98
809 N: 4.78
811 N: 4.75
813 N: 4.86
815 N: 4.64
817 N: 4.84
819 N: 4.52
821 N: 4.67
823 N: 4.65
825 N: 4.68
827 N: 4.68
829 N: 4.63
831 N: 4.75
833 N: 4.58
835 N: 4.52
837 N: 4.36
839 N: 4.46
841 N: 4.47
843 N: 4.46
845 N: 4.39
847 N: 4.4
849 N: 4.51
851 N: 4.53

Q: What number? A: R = 1.8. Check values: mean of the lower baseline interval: 4.55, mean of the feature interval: 4.57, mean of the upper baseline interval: 4.91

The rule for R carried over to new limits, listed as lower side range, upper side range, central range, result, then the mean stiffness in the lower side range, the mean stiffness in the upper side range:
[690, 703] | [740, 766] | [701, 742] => 0.61 N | 4.59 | 4.61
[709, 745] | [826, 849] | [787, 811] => -2.81 N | 4.53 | 4.52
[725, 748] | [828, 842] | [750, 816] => -3.91 N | 4.53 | 4.54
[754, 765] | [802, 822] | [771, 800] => -1.54 N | 4.6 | 4.78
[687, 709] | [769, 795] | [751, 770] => 0.76 N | 4.58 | 4.85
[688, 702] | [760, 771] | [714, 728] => 0.06 N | 4.59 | 4.57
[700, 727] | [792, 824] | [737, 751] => 0.20 N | 4.54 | 4.9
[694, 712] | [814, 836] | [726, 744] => 0.23 N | 4.53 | 4.65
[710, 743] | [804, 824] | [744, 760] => -0.15 N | 4.52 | 4.75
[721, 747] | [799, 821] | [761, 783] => 0.26 N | 4.54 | 4.83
